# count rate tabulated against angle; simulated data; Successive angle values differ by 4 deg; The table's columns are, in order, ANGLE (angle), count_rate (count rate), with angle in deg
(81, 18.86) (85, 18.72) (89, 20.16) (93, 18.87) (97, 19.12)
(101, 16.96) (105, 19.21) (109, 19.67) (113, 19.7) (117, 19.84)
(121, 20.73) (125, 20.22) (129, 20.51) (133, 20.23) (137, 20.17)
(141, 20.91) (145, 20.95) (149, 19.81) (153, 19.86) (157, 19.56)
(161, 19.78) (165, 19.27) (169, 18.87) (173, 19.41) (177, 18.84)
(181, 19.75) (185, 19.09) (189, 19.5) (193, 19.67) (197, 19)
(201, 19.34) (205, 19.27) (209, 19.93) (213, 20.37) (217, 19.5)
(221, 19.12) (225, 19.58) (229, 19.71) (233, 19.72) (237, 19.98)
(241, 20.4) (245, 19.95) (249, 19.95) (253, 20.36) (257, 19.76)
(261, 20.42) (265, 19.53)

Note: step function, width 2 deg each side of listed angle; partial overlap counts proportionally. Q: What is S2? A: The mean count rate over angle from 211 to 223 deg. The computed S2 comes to 19.7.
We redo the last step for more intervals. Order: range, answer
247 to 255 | 20.2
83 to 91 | 19.4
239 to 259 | 20.1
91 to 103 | 18.3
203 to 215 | 19.9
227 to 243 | 20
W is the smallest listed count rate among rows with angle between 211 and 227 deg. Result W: 19.12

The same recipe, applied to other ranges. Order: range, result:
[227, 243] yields 19.71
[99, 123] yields 16.96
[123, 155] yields 19.81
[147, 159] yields 19.56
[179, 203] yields 19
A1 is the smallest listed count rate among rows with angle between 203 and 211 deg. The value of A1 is 19.27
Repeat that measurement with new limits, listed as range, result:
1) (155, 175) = 18.87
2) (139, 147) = 20.91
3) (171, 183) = 18.84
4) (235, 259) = 19.76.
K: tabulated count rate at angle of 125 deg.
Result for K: 20.22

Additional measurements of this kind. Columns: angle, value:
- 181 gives 19.75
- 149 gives 19.81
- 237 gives 19.98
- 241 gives 20.4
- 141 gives 20.91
